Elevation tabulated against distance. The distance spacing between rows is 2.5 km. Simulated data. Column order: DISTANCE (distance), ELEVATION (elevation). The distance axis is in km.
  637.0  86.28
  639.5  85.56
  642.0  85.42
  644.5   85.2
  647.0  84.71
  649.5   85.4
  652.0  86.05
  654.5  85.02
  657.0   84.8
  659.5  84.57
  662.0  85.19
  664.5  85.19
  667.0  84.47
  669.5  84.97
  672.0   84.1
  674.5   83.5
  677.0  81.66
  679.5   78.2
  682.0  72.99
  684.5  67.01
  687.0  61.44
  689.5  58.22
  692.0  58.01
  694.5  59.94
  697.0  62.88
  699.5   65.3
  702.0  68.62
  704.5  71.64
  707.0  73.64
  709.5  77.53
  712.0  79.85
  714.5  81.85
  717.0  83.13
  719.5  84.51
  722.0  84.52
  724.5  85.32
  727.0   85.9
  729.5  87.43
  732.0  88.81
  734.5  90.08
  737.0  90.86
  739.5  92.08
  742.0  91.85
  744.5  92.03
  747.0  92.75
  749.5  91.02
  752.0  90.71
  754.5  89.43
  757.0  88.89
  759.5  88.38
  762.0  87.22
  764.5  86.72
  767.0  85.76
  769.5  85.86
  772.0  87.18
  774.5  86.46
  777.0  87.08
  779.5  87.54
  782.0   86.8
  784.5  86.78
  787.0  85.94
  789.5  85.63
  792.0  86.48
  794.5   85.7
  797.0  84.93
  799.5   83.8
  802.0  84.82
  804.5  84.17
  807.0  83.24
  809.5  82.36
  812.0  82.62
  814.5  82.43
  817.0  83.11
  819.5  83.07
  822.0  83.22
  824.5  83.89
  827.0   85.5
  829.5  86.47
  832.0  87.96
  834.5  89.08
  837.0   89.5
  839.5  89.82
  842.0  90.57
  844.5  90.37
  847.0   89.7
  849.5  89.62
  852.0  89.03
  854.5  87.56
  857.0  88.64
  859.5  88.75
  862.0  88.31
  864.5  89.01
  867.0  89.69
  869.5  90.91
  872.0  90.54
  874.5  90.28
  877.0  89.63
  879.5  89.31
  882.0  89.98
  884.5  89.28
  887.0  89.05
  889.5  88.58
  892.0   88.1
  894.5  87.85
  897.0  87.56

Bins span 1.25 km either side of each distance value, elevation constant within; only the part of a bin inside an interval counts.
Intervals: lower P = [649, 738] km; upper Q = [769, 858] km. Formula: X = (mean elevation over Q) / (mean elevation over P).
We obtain 1.1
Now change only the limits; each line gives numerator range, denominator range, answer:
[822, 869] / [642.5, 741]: 1.11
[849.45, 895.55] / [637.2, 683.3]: 1.06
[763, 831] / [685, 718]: 1.23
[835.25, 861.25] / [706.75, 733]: 1.07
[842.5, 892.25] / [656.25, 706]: 1.21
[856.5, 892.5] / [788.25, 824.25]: 1.06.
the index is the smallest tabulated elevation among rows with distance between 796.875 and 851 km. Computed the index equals 82.36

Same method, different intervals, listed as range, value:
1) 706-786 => 73.64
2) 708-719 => 77.53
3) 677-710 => 58.01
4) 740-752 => 90.71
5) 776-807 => 83.24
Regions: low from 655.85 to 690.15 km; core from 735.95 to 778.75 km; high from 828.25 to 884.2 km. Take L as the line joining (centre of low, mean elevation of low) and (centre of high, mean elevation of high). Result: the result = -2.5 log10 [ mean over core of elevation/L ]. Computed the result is -0.07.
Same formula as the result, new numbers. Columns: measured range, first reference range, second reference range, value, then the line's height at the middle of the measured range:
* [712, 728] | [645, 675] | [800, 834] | 0.01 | 84.6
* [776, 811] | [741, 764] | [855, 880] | 0.06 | 89.9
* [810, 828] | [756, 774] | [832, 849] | 0.07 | 89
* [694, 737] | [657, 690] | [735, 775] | 0.07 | 84.1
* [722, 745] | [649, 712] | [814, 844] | -0.12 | 79.4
